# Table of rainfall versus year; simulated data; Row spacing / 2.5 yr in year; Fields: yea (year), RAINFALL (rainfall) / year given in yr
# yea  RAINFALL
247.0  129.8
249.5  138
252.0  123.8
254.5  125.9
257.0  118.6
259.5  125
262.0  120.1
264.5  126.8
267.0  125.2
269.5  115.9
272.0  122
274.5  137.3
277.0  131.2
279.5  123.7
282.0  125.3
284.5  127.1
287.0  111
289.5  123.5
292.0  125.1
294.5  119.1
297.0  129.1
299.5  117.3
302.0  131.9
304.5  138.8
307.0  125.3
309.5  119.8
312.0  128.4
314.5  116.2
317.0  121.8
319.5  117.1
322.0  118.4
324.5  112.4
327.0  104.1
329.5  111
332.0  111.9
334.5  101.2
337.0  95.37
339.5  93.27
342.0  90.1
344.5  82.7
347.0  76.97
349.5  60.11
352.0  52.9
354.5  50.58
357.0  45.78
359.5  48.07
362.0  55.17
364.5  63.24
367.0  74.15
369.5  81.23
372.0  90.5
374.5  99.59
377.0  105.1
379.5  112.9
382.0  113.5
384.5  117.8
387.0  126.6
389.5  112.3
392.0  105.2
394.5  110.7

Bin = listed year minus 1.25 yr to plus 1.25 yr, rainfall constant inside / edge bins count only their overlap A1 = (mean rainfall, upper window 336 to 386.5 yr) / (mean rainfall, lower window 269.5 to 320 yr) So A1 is 0.7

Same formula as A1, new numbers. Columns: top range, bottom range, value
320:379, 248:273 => 0.68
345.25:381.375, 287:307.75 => 0.59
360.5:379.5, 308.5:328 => 0.71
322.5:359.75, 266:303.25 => 0.68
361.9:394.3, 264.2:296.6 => 0.79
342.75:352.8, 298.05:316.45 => 0.56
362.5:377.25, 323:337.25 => 0.77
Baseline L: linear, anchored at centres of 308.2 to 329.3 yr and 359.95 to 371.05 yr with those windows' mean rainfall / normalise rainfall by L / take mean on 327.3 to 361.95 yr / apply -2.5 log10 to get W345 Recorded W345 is 0.17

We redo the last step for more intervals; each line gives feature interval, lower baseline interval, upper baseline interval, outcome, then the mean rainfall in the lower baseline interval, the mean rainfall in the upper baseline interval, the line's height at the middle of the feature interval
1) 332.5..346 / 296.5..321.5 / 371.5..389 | 0.259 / 124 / 110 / 118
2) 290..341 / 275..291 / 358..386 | -0.056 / 124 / 87.4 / 111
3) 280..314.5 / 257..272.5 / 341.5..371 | -0.223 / 122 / 64.7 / 102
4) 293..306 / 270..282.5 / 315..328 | -0.054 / 127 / 115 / 121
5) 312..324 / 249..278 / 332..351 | -0.205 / 125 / 87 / 98.6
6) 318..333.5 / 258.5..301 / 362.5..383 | -0.048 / 124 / 90.9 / 108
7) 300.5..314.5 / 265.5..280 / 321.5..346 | -0.141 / 126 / 101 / 112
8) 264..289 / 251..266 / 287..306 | -0.001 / 123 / 125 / 124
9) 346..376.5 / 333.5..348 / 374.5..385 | 0.443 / 90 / 110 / 101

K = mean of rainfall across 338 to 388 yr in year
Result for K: 81.9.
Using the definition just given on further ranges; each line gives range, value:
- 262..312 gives 125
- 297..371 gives 95.2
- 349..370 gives 58.2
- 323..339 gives 106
